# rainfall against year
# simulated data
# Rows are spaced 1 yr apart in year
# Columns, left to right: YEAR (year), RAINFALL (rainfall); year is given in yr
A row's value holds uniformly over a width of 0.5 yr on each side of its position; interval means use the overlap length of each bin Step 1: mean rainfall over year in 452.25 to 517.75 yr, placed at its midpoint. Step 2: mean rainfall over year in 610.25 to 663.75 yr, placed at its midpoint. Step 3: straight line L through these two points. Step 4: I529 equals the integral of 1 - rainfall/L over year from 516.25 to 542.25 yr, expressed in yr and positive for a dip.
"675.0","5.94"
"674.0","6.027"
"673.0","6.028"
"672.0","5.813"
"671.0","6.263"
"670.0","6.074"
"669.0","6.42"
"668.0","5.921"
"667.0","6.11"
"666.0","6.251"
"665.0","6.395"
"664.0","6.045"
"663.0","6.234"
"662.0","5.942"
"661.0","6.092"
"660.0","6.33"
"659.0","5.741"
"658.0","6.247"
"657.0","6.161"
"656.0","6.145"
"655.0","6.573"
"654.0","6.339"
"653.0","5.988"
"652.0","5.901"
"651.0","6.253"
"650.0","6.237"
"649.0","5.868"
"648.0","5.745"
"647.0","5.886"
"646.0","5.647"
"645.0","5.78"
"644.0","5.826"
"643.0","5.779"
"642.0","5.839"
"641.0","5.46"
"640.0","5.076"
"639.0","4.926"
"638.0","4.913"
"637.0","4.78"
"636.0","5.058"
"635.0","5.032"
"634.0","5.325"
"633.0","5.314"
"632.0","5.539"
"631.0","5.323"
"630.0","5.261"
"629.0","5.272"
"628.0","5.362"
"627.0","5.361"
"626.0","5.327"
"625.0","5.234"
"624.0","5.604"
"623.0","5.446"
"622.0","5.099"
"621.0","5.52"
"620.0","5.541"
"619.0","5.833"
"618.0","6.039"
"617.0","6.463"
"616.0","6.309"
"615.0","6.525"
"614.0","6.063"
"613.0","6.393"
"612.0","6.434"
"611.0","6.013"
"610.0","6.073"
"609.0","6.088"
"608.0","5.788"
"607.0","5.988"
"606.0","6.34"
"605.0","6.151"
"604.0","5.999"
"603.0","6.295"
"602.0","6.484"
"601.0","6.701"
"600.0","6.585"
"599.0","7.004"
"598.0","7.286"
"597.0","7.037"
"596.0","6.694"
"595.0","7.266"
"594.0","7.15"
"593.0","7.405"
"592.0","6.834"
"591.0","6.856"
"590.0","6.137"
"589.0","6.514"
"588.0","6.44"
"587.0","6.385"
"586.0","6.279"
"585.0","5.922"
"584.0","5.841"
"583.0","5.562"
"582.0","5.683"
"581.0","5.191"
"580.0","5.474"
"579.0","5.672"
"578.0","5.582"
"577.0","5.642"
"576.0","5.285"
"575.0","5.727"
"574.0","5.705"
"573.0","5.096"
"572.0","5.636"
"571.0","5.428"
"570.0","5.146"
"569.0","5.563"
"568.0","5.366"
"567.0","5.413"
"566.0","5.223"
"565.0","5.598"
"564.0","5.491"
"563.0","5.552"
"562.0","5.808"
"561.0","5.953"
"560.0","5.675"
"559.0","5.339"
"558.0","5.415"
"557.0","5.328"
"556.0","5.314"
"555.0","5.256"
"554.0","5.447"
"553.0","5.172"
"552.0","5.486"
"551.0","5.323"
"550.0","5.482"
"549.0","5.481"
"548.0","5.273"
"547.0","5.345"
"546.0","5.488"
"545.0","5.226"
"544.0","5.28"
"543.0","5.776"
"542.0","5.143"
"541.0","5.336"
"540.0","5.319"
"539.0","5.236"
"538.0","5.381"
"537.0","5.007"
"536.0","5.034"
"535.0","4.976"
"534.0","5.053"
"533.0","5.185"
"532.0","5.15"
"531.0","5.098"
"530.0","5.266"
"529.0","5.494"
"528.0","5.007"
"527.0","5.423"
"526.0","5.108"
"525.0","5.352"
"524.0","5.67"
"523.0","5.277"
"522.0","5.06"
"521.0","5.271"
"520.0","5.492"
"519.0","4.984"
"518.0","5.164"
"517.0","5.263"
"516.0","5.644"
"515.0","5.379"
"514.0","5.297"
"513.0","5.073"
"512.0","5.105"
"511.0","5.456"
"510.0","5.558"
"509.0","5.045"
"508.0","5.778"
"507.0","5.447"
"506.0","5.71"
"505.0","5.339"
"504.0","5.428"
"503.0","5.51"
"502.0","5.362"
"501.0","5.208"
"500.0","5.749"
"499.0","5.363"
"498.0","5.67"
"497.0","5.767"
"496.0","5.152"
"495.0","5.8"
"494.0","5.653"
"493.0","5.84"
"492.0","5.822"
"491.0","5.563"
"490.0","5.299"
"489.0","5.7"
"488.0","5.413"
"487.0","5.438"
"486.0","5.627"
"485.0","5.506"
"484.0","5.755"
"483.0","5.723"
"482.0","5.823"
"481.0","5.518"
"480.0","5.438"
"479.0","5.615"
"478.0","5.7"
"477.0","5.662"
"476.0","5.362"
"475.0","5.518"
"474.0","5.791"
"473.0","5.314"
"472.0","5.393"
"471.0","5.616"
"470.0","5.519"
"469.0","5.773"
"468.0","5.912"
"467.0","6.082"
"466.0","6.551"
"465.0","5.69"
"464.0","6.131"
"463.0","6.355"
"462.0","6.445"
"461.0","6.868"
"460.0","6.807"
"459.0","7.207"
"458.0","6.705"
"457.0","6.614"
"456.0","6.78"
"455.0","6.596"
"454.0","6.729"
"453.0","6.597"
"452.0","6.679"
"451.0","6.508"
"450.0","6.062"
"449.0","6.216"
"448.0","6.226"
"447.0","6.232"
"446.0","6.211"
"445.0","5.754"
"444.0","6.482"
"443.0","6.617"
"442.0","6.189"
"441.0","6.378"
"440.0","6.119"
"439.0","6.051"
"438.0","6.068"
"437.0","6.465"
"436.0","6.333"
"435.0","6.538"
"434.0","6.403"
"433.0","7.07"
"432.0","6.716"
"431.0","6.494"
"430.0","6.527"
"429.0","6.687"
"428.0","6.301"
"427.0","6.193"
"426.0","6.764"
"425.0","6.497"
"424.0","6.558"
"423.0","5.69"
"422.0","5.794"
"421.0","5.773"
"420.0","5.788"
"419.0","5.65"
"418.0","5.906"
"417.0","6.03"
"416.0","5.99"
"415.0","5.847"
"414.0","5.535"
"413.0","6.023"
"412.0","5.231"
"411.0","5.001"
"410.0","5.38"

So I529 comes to 2.40 yr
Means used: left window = 5.76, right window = 5.75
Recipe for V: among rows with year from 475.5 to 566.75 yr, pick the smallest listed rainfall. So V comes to 4.976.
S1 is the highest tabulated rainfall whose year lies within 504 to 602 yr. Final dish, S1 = 7.405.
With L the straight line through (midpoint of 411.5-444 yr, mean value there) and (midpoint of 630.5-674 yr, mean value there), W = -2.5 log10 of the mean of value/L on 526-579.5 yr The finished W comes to 0.12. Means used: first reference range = 6.2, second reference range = 5.83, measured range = 5.38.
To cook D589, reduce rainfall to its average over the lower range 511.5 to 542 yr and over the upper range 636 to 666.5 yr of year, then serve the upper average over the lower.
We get 1.12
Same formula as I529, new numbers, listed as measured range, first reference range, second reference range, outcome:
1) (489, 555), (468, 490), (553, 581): 1.99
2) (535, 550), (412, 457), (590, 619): 2.59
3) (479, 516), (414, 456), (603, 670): 3.79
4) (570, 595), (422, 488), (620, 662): -0.83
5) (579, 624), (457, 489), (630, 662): -3.78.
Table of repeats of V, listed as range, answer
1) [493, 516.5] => 5.045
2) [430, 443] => 6.051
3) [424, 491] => 5.299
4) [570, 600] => 5.096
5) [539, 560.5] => 5.143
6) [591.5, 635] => 5.032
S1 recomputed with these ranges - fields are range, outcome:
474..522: 5.84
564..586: 6.279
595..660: 7.286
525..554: 5.776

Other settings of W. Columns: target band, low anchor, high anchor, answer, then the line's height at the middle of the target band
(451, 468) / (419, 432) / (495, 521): -0.11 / 5.9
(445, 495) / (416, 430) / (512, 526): -0.05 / 5.72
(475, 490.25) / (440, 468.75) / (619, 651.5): 0.13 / 6.26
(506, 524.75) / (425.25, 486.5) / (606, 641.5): 0.12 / 5.98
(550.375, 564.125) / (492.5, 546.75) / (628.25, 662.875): 0.00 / 5.45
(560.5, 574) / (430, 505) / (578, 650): 0.09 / 5.96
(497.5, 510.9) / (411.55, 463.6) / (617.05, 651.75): 0.11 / 6.04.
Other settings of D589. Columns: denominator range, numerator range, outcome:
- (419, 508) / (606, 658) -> 0.95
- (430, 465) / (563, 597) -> 0.92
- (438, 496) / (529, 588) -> 0.91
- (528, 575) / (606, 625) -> 1.11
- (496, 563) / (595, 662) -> 1.10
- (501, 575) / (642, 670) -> 1.13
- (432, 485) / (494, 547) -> 0.87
